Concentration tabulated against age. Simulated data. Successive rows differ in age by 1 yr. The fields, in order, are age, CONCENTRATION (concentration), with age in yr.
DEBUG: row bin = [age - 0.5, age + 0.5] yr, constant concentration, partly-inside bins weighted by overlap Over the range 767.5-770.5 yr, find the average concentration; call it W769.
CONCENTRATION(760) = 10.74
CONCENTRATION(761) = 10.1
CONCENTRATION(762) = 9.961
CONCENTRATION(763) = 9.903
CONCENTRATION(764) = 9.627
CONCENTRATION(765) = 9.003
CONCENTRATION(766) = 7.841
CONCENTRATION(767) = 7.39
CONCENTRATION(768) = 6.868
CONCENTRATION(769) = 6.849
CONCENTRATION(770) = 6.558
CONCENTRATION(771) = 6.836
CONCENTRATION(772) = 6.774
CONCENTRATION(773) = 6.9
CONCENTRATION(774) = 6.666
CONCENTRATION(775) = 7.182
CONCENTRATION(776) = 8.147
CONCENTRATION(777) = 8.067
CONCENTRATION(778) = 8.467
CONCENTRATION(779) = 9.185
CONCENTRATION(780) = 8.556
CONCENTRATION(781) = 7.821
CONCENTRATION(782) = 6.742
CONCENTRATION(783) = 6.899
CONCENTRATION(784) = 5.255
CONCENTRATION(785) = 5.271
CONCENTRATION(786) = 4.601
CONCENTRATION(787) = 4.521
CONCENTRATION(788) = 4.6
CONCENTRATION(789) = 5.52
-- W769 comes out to 6.76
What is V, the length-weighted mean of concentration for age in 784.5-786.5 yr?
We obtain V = 4.94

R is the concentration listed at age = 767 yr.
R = 7.39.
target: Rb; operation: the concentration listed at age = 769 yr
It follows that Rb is 6.849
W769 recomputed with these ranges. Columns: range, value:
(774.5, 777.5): 7.8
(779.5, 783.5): 7.5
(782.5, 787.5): 5.31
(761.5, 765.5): 9.62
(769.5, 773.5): 6.77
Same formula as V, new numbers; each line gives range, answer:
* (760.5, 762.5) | 10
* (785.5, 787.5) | 4.56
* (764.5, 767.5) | 8.08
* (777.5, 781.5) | 8.51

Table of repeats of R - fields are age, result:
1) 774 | 6.666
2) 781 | 7.821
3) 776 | 8.147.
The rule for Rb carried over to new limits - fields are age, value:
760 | 10.74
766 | 7.841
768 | 6.868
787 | 4.521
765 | 9.003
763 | 9.903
